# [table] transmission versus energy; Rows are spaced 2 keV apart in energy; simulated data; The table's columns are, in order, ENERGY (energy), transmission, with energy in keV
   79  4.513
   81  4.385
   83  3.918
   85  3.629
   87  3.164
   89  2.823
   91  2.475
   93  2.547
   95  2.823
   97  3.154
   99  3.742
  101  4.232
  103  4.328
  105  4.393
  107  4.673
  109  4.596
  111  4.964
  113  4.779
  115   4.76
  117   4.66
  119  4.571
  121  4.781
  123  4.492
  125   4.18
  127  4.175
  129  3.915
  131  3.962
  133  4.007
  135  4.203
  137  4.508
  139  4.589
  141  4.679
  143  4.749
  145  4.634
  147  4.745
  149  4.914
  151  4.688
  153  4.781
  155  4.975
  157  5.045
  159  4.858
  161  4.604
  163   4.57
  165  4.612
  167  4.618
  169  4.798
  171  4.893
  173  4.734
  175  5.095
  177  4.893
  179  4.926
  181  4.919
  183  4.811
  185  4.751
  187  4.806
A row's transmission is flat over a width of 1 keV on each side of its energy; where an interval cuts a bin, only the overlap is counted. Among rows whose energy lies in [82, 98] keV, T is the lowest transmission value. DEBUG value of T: 2.475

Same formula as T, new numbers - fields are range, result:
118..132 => 3.915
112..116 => 4.76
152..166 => 4.57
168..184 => 4.734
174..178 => 4.893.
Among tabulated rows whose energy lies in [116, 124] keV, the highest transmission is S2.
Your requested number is 4.781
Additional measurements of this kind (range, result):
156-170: 5.045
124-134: 4.18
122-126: 4.492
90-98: 3.154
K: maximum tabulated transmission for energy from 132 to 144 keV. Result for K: 4.749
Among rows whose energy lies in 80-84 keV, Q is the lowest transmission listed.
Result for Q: 3.918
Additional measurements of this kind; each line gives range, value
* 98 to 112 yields 3.742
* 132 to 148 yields 4.007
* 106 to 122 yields 4.571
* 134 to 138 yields 4.203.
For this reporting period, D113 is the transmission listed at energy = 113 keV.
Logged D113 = 4.779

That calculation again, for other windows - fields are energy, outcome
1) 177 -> 4.893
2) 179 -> 4.926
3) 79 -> 4.513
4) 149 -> 4.914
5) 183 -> 4.811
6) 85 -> 3.629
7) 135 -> 4.203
